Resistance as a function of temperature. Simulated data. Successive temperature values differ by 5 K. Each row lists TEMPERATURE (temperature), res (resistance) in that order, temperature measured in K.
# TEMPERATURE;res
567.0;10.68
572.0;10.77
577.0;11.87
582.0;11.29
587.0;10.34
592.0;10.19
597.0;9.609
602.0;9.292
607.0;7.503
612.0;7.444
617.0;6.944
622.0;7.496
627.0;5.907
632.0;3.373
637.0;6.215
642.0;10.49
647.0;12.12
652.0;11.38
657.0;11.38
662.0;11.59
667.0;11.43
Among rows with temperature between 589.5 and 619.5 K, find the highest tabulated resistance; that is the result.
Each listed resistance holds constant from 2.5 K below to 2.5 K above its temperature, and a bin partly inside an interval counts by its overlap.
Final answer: 10.19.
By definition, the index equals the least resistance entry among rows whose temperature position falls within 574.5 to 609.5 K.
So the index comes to 7.503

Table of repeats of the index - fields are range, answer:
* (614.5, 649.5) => 3.373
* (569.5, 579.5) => 10.77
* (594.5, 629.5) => 5.907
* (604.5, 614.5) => 7.444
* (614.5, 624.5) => 6.944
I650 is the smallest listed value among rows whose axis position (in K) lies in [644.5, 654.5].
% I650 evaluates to 11.38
